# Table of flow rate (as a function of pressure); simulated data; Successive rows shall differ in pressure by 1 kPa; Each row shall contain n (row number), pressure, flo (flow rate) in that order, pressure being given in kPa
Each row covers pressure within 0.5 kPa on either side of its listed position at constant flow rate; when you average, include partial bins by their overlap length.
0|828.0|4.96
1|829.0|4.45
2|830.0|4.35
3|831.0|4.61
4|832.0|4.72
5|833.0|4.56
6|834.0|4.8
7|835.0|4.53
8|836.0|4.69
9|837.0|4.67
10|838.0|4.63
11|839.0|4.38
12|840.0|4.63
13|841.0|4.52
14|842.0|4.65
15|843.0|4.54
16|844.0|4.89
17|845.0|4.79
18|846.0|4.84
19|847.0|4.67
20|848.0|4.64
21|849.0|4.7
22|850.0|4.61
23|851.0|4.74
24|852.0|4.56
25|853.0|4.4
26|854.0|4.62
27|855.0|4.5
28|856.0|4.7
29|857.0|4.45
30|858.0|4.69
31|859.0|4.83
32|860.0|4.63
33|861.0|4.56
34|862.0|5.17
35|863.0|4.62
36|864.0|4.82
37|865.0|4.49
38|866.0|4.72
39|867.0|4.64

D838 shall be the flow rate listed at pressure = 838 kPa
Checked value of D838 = 4.63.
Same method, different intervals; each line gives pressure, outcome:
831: 4.61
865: 4.49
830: 4.35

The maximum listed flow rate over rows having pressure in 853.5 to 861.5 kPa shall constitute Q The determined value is 4.83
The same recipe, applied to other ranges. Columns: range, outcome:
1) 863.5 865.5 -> 4.82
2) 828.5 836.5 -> 4.8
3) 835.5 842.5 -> 4.69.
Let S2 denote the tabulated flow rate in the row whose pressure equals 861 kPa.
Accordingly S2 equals 4.56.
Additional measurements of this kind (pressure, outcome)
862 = 5.17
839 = 4.38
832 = 4.72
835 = 4.53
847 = 4.67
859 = 4.83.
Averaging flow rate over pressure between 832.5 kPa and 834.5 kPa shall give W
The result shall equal 4.68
